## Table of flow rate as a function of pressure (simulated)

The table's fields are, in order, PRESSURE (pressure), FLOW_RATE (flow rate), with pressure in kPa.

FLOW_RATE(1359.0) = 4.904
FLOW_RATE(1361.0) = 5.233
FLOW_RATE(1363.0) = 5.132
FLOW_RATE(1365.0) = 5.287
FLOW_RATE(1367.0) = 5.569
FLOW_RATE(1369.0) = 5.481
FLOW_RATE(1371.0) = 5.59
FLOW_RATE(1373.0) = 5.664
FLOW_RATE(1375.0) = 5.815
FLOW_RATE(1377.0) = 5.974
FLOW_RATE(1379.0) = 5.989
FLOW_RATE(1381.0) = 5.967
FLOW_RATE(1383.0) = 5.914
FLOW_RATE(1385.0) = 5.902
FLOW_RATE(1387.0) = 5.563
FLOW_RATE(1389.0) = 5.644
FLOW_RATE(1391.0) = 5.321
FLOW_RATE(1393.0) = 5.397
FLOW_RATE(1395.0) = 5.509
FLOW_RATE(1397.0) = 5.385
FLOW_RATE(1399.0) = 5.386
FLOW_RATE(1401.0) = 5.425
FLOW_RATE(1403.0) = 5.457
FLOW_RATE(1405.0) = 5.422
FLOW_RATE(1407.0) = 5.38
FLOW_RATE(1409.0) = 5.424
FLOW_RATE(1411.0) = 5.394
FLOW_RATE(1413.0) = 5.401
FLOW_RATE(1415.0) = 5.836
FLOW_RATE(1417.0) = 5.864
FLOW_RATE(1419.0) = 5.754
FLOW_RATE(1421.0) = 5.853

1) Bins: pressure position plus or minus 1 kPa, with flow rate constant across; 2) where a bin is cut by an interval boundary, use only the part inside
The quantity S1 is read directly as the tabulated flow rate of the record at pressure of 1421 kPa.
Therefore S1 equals 5.853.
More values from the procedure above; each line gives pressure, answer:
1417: 5.864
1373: 5.664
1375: 5.815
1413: 5.401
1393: 5.397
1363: 5.132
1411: 5.394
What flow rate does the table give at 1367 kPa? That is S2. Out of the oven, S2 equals 5.569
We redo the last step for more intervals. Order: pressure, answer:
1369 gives 5.481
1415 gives 5.836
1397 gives 5.385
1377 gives 5.974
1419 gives 5.754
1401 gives 5.425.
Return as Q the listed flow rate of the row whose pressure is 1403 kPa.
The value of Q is 5.457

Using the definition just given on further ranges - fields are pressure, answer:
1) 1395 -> 5.509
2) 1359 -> 4.904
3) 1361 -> 5.233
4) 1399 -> 5.386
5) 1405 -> 5.422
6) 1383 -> 5.914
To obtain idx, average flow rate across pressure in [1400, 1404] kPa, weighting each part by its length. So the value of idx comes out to 5.44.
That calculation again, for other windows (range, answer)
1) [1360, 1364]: 5.18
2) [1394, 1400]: 5.43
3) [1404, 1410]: 5.41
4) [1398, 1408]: 5.41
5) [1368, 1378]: 5.7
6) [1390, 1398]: 5.4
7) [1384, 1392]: 5.61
